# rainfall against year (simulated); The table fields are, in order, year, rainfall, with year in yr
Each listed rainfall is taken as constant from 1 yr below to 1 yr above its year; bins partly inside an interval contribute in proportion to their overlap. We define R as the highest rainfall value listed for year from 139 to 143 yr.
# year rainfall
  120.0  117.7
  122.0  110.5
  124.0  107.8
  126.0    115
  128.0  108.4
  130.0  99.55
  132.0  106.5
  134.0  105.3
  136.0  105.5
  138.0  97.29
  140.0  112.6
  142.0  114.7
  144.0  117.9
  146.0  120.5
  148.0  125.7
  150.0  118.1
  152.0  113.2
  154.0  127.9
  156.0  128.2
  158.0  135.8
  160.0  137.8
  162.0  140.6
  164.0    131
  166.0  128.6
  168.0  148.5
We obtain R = 114.7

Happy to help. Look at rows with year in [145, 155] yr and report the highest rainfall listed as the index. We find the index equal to 127.9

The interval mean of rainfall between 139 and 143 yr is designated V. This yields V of 114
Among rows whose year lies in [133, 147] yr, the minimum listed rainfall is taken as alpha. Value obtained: 97.29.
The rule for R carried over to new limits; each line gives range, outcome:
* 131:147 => 120.5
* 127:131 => 108.4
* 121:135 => 115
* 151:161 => 137.8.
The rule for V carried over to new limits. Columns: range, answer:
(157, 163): 138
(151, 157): 123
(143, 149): 121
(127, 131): 104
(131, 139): 104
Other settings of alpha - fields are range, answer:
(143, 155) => 113.2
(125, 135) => 99.55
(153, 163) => 127.9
